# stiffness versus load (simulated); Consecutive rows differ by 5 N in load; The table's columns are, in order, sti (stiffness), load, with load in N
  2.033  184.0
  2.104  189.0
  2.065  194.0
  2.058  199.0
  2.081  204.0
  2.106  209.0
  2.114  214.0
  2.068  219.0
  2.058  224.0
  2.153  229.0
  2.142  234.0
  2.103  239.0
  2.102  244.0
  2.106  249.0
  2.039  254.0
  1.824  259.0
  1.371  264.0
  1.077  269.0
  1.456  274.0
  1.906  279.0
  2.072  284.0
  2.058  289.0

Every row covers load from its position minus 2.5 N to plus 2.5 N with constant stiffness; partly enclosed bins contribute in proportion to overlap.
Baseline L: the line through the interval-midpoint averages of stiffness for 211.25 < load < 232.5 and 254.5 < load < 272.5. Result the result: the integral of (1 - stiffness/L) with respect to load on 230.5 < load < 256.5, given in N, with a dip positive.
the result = -4.7 N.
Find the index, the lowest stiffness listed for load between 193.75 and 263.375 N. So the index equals 1.824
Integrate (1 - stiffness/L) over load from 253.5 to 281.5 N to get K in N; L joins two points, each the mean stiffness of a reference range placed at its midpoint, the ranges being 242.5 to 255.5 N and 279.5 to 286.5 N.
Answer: 6.4 N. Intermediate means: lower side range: 2.08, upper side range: 2.02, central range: 1.58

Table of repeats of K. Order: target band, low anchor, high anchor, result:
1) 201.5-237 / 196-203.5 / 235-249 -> -0.3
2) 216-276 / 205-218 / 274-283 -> 2.4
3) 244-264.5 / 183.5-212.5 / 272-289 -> 0.2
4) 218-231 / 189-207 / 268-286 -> -1.1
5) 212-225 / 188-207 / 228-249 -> 0.1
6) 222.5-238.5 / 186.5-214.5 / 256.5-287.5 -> -1.9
